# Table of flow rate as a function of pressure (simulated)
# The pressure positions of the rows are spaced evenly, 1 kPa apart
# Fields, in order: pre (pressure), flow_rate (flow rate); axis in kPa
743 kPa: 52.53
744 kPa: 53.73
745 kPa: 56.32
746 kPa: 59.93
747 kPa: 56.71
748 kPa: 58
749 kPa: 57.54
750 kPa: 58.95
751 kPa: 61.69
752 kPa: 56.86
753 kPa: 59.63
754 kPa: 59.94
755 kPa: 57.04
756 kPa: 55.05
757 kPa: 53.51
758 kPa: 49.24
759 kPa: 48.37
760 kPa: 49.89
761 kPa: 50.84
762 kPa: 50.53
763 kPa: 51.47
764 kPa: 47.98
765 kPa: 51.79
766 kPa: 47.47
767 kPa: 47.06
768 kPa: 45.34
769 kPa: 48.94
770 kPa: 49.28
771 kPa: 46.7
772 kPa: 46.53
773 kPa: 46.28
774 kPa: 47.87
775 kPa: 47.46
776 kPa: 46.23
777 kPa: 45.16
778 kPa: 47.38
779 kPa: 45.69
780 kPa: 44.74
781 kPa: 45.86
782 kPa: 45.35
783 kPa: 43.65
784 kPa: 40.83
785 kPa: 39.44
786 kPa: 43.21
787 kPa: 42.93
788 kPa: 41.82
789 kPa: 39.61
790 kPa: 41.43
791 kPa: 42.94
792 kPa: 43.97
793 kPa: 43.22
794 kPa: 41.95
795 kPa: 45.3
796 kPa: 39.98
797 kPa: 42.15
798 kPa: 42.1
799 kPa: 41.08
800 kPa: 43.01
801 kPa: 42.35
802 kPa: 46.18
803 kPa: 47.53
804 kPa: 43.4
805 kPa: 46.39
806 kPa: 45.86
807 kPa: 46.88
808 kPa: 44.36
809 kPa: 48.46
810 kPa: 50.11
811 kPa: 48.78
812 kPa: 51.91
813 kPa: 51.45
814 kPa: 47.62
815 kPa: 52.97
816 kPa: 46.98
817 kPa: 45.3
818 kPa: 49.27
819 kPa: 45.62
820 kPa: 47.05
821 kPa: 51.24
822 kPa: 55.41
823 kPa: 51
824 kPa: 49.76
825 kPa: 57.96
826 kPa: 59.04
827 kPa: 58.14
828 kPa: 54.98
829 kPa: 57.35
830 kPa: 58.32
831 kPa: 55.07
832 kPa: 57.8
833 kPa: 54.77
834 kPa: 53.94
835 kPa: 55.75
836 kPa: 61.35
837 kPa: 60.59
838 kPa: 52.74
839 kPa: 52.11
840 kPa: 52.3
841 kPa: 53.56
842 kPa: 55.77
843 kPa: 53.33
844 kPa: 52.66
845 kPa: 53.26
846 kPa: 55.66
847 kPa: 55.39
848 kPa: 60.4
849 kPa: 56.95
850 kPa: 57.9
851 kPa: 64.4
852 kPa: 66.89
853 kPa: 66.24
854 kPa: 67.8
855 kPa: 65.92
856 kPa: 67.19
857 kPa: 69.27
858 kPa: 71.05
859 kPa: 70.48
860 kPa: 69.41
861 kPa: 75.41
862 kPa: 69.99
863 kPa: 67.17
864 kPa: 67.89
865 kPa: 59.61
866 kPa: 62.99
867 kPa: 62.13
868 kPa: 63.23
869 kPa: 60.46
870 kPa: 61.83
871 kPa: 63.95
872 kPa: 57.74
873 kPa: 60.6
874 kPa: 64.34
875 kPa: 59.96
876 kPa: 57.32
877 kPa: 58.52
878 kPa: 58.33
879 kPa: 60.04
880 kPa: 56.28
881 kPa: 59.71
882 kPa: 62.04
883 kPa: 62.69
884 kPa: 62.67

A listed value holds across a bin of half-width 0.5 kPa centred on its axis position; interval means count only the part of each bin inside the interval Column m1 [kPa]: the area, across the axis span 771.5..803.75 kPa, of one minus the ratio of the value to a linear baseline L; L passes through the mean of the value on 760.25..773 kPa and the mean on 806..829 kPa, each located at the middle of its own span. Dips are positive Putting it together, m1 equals 3.65 kPa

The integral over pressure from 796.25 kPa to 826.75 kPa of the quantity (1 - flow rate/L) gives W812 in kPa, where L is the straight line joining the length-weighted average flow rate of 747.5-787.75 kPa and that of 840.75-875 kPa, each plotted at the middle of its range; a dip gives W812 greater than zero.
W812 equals 4.3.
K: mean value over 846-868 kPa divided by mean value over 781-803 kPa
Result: 1.5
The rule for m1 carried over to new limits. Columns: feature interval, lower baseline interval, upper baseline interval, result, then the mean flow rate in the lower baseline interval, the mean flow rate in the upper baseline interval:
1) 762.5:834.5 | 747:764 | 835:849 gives 9.8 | 54.8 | 55.4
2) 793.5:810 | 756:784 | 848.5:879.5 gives 2.8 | 47.8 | 64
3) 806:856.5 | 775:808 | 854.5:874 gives 0.9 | 43.7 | 65.6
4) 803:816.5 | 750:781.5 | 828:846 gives 1.3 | 50.2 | 55.3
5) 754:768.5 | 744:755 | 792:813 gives 1.2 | 58.3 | 45.2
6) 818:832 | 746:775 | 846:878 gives 1.3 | 52.2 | 63.7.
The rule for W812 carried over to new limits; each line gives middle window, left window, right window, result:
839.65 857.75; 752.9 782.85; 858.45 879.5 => 0.2 kPa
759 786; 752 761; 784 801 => 1.0 kPa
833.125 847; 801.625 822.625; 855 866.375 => 1.1 kPa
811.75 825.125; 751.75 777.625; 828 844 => 1.0 kPa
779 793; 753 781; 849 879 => 2.5 kPa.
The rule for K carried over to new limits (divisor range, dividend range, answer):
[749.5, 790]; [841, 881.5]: 1.28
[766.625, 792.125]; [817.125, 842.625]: 1.21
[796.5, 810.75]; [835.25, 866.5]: 1.37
